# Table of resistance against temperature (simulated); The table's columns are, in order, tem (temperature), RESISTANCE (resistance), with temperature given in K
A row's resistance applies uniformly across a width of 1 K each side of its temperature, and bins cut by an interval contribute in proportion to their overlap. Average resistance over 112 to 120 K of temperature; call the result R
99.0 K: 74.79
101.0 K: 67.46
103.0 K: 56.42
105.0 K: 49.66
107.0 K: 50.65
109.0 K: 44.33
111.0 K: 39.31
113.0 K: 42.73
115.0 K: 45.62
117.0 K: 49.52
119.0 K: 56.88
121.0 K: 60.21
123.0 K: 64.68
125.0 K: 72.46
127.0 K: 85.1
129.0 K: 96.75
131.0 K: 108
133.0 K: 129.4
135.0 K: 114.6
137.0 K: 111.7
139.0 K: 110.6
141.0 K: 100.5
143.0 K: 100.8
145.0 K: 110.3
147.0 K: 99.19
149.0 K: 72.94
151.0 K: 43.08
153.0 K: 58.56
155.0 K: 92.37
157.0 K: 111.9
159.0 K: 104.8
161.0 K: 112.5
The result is 48.7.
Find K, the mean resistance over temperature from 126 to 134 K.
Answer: 105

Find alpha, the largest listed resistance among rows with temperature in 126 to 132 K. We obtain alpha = 108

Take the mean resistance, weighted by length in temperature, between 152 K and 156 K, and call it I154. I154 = 75.5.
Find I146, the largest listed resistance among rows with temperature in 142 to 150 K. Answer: 110.3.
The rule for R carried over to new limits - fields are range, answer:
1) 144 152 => 81.4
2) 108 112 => 41.8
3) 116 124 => 57.8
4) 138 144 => 104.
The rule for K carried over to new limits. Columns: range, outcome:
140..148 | 103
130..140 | 115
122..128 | 74.1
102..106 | 53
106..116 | 44.5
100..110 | 53.7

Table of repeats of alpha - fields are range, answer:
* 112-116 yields 45.62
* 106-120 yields 56.88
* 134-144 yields 114.6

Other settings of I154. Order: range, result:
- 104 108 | 50.2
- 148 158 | 75.8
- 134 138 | 113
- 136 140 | 111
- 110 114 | 41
